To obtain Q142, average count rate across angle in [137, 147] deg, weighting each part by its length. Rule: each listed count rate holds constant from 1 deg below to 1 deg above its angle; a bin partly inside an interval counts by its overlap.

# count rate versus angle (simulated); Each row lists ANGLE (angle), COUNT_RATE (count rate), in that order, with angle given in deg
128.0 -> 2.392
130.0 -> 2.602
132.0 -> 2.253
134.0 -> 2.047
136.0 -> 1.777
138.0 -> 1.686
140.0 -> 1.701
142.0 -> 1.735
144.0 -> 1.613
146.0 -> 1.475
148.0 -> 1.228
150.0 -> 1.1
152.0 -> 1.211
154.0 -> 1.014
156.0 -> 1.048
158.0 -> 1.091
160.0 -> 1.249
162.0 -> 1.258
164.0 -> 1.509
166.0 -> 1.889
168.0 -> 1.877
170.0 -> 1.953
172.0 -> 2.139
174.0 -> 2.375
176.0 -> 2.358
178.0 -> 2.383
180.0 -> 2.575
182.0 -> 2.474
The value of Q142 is 1.64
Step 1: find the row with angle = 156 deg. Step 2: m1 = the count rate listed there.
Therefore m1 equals 1.048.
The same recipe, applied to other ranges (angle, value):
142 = 1.735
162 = 1.258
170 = 1.953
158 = 1.091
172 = 2.139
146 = 1.475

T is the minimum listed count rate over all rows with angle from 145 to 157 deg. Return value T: 1.014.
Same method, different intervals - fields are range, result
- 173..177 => 2.358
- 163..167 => 1.509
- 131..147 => 1.475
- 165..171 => 1.877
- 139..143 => 1.701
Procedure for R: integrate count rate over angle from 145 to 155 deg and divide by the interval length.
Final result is 1.21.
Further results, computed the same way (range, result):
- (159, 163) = 1.25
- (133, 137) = 1.91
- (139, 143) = 1.72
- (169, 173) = 2.05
